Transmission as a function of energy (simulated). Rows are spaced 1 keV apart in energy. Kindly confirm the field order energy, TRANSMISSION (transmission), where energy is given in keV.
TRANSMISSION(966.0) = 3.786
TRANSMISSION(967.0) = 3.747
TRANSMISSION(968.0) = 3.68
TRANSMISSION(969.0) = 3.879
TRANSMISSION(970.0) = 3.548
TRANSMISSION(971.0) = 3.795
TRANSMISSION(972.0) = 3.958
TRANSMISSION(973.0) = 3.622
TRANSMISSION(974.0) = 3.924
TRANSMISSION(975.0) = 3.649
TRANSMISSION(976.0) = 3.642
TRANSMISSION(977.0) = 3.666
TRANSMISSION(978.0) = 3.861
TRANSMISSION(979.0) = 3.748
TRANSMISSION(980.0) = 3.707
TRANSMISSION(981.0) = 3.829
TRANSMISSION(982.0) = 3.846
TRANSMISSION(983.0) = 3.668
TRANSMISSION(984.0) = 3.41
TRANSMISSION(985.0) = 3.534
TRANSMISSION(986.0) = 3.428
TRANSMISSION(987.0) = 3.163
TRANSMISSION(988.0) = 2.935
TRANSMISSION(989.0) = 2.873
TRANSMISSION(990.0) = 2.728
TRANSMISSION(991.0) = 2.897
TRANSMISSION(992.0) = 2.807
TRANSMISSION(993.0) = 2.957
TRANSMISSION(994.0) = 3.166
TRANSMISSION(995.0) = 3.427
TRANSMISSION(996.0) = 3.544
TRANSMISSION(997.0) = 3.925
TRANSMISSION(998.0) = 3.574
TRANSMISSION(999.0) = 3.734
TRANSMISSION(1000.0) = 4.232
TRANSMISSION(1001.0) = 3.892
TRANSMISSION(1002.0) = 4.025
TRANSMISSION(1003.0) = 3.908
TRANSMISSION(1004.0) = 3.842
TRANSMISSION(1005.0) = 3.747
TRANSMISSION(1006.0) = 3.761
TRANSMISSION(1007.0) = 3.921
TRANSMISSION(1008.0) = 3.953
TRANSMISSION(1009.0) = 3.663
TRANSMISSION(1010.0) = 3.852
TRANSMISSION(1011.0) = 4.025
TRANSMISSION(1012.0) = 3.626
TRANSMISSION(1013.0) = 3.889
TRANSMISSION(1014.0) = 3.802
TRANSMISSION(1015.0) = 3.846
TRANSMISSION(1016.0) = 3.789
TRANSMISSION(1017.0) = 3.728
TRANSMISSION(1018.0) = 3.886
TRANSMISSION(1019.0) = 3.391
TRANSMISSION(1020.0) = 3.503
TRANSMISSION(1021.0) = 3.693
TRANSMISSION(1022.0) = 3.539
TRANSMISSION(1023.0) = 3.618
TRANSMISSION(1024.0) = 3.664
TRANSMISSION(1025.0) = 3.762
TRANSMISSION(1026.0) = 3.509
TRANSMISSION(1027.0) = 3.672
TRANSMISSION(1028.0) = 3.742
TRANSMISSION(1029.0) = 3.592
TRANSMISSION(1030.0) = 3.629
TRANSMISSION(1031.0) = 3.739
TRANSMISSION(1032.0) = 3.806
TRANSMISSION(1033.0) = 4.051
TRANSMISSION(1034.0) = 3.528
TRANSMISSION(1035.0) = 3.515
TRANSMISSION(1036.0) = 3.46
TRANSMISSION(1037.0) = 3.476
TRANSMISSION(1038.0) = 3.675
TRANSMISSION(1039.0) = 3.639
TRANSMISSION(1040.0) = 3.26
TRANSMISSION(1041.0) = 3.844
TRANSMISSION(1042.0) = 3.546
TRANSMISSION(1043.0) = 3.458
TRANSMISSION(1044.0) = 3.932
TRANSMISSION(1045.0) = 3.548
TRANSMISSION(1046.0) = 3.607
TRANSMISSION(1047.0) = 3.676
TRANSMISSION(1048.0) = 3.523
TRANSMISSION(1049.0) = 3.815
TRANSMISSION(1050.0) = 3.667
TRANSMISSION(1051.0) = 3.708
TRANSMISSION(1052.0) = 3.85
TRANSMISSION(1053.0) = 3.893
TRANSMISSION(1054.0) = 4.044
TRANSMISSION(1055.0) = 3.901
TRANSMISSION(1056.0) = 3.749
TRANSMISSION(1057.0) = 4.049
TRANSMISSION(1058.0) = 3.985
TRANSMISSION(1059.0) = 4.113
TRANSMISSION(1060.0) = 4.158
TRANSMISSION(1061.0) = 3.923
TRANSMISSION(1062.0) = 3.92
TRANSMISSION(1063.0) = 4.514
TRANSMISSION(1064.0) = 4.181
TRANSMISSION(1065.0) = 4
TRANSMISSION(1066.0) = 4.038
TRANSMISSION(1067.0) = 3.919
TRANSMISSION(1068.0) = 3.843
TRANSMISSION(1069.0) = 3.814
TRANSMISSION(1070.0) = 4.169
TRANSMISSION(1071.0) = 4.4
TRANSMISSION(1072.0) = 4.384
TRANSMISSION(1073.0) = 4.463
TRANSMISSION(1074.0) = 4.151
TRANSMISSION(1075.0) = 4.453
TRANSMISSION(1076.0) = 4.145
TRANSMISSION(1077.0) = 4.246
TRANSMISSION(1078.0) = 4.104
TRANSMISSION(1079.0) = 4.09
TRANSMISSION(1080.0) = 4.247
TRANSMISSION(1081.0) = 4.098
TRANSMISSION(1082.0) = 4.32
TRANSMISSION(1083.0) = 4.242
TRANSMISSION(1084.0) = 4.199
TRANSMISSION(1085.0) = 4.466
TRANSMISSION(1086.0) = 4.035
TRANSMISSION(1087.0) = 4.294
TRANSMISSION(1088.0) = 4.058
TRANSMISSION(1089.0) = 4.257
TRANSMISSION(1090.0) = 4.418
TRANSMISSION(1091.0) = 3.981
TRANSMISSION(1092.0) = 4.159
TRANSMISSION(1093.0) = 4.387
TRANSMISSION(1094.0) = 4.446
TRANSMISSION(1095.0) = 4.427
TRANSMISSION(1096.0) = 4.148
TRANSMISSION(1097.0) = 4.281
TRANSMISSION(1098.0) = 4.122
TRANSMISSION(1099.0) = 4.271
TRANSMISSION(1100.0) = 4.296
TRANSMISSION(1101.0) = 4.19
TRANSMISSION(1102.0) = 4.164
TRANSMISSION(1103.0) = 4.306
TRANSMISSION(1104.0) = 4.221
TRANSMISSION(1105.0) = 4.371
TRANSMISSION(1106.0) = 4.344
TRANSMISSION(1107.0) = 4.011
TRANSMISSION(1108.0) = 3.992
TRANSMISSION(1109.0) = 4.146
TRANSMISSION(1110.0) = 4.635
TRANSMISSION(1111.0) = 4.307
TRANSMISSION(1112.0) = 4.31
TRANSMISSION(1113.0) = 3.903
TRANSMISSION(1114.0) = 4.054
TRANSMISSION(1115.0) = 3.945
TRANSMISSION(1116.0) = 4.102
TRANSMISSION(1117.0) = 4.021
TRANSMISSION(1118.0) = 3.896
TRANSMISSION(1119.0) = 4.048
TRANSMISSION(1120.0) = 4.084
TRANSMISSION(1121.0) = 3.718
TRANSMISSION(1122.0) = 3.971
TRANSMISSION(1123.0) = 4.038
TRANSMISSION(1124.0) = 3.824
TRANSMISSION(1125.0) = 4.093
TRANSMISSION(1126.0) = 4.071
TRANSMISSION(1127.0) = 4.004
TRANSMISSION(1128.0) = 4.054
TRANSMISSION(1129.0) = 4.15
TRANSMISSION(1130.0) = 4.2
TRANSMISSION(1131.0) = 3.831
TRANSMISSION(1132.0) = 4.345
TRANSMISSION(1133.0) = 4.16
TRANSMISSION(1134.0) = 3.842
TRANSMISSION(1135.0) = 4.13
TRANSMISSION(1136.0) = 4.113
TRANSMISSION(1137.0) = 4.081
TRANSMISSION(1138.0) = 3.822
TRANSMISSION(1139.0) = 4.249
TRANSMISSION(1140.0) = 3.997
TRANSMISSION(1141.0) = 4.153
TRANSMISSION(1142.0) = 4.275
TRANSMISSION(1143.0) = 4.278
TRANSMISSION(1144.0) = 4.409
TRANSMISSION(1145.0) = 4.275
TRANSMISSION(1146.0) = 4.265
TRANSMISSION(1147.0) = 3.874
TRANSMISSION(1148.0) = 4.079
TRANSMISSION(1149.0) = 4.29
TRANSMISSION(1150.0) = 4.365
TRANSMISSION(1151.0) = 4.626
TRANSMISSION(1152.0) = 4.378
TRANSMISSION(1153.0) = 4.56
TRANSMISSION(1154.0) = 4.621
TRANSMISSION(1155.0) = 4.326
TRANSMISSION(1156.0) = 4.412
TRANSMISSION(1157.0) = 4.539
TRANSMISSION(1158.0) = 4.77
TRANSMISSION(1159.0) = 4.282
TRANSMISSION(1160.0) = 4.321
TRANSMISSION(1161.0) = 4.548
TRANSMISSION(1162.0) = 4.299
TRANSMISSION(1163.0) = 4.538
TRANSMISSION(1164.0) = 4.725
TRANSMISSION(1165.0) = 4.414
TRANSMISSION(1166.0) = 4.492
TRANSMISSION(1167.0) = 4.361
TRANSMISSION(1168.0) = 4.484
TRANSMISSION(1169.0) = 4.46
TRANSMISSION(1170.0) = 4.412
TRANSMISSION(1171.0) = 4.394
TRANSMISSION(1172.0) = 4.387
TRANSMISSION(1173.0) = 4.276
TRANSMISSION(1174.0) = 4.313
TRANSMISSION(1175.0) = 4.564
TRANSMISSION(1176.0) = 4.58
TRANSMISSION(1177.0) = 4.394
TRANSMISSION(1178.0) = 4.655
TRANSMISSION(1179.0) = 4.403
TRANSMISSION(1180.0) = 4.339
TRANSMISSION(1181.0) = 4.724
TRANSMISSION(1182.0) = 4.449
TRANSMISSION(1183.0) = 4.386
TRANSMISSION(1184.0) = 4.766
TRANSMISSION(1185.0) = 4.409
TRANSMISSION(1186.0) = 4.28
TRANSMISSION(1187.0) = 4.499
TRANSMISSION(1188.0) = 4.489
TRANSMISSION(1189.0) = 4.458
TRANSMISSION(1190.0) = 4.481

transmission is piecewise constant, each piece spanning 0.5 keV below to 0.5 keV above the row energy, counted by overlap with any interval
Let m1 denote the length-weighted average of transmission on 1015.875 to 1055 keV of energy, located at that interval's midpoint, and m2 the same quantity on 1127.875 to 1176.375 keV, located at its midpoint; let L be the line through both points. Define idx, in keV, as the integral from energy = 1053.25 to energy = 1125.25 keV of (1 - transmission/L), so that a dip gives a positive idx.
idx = -3.3 keV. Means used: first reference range 3.67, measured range 4.15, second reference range 4.31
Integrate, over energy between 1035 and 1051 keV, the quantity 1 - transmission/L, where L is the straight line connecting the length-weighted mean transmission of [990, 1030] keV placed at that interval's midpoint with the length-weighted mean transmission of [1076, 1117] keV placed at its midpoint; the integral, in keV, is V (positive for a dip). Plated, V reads 1.1 keV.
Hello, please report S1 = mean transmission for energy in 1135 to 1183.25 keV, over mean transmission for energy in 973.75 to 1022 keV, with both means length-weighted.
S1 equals 1.2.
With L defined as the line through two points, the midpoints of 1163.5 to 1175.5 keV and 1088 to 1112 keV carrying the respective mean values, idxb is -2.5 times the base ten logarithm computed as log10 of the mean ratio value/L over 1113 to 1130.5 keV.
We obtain 0.08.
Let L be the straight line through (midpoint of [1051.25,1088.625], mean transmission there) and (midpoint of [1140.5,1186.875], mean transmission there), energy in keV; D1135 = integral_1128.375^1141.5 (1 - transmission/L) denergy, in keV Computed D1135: 0.74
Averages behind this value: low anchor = 4.12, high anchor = 4.42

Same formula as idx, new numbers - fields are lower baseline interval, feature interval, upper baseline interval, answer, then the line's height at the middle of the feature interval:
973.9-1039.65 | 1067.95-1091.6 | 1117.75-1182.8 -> -1.52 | 3.96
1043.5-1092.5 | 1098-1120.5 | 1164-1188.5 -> 0.25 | 4.21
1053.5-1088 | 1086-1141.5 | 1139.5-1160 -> 1.44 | 4.25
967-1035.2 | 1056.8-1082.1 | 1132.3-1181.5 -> -1.21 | 3.95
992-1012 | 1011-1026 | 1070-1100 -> 0.48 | 3.82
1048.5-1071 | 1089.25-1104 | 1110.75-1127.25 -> -0.93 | 4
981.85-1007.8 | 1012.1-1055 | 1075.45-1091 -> 1.42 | 3.81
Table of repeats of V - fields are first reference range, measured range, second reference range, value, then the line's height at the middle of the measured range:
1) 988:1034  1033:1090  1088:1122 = -0.5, 3.93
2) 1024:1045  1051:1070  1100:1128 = -1.0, 3.79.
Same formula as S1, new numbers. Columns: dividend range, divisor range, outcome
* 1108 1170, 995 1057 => 1.13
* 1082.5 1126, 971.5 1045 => 1.15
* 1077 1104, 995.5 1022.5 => 1.12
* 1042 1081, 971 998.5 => 1.15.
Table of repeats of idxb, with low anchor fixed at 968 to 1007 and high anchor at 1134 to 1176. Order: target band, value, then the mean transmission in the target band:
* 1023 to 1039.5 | 0.04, 3.65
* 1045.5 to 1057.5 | 0.02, 3.79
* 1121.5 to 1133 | 0.04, 4.06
